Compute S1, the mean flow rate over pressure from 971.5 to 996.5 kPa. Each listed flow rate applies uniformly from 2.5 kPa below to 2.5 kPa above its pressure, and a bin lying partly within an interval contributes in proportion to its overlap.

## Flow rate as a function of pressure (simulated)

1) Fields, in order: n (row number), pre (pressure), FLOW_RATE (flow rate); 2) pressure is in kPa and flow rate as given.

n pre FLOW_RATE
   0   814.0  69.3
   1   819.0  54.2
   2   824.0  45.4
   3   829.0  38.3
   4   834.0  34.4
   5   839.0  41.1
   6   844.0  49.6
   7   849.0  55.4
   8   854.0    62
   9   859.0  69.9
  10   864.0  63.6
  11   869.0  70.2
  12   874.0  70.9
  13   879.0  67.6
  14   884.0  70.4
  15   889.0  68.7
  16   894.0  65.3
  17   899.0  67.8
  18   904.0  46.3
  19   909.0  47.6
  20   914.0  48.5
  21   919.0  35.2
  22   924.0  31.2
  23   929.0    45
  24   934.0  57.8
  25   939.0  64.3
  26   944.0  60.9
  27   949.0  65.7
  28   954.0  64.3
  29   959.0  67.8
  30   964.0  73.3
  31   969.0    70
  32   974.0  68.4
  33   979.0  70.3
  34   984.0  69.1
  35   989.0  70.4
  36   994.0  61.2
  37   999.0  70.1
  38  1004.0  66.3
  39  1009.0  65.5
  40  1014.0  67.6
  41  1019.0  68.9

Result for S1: 67.9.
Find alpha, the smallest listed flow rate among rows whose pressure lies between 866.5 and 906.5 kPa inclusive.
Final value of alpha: 46.3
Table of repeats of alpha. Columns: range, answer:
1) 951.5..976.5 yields 64.3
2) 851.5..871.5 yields 62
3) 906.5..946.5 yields 31.2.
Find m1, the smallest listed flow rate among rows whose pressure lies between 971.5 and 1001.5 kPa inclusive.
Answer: 61.2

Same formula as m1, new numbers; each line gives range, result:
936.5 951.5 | 60.9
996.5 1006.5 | 66.3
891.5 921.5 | 35.2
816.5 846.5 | 34.4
